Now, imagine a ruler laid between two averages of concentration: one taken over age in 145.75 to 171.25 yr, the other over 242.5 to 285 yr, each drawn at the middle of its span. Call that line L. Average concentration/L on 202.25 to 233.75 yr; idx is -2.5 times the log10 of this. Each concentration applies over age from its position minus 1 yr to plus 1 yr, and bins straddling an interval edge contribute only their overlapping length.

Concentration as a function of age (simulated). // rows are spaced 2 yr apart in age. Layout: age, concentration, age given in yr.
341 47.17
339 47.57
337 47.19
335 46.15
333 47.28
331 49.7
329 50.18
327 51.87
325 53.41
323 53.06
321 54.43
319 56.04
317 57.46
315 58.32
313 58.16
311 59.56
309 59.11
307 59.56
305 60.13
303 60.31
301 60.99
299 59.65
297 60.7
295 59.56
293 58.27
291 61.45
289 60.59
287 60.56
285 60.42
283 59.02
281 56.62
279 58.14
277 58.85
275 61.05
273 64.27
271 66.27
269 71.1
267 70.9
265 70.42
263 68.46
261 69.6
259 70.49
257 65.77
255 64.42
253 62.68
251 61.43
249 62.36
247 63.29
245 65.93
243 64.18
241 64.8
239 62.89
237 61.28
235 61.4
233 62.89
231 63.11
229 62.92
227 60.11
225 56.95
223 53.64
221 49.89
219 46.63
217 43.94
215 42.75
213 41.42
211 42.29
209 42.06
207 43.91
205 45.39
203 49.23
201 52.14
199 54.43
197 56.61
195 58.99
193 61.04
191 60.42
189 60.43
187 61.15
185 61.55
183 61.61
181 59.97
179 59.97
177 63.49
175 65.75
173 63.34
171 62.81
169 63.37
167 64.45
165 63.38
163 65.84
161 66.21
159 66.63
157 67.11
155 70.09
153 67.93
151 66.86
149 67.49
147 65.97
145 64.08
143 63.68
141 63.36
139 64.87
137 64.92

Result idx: 0.28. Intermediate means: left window 66.1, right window 64.4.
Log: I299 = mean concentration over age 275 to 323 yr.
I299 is 59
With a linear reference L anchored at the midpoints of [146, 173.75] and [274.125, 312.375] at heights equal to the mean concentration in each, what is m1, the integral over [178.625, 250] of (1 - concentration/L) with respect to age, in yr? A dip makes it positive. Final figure 8.1 yr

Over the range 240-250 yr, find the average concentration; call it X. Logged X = 64.1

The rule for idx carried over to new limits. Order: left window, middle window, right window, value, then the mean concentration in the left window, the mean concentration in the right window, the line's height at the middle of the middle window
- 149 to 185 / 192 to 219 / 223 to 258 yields 0.288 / 64.6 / 62.5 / 63.5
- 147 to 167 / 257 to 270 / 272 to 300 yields -0.145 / 66.7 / 59.9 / 61.1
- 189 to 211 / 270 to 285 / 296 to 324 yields -0.074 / 52.3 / 58.4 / 56.6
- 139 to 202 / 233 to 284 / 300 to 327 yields -0.081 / 62.9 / 57.5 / 59.6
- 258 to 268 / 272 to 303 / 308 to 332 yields 0.061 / 70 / 55.1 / 63.6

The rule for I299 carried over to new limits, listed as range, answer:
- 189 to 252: 55.5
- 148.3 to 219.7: 58.1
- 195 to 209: 50.3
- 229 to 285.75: 64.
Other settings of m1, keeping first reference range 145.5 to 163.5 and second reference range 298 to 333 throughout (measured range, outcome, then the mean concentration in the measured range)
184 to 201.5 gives 1.6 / 58.7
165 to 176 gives 0.4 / 63.9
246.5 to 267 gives -2.0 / 66.2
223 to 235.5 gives 0.3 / 60.6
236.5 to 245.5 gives -0.4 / 63.8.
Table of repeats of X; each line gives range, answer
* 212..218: 42.7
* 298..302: 60.3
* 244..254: 63.1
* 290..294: 59.9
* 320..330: 52.6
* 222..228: 56.9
